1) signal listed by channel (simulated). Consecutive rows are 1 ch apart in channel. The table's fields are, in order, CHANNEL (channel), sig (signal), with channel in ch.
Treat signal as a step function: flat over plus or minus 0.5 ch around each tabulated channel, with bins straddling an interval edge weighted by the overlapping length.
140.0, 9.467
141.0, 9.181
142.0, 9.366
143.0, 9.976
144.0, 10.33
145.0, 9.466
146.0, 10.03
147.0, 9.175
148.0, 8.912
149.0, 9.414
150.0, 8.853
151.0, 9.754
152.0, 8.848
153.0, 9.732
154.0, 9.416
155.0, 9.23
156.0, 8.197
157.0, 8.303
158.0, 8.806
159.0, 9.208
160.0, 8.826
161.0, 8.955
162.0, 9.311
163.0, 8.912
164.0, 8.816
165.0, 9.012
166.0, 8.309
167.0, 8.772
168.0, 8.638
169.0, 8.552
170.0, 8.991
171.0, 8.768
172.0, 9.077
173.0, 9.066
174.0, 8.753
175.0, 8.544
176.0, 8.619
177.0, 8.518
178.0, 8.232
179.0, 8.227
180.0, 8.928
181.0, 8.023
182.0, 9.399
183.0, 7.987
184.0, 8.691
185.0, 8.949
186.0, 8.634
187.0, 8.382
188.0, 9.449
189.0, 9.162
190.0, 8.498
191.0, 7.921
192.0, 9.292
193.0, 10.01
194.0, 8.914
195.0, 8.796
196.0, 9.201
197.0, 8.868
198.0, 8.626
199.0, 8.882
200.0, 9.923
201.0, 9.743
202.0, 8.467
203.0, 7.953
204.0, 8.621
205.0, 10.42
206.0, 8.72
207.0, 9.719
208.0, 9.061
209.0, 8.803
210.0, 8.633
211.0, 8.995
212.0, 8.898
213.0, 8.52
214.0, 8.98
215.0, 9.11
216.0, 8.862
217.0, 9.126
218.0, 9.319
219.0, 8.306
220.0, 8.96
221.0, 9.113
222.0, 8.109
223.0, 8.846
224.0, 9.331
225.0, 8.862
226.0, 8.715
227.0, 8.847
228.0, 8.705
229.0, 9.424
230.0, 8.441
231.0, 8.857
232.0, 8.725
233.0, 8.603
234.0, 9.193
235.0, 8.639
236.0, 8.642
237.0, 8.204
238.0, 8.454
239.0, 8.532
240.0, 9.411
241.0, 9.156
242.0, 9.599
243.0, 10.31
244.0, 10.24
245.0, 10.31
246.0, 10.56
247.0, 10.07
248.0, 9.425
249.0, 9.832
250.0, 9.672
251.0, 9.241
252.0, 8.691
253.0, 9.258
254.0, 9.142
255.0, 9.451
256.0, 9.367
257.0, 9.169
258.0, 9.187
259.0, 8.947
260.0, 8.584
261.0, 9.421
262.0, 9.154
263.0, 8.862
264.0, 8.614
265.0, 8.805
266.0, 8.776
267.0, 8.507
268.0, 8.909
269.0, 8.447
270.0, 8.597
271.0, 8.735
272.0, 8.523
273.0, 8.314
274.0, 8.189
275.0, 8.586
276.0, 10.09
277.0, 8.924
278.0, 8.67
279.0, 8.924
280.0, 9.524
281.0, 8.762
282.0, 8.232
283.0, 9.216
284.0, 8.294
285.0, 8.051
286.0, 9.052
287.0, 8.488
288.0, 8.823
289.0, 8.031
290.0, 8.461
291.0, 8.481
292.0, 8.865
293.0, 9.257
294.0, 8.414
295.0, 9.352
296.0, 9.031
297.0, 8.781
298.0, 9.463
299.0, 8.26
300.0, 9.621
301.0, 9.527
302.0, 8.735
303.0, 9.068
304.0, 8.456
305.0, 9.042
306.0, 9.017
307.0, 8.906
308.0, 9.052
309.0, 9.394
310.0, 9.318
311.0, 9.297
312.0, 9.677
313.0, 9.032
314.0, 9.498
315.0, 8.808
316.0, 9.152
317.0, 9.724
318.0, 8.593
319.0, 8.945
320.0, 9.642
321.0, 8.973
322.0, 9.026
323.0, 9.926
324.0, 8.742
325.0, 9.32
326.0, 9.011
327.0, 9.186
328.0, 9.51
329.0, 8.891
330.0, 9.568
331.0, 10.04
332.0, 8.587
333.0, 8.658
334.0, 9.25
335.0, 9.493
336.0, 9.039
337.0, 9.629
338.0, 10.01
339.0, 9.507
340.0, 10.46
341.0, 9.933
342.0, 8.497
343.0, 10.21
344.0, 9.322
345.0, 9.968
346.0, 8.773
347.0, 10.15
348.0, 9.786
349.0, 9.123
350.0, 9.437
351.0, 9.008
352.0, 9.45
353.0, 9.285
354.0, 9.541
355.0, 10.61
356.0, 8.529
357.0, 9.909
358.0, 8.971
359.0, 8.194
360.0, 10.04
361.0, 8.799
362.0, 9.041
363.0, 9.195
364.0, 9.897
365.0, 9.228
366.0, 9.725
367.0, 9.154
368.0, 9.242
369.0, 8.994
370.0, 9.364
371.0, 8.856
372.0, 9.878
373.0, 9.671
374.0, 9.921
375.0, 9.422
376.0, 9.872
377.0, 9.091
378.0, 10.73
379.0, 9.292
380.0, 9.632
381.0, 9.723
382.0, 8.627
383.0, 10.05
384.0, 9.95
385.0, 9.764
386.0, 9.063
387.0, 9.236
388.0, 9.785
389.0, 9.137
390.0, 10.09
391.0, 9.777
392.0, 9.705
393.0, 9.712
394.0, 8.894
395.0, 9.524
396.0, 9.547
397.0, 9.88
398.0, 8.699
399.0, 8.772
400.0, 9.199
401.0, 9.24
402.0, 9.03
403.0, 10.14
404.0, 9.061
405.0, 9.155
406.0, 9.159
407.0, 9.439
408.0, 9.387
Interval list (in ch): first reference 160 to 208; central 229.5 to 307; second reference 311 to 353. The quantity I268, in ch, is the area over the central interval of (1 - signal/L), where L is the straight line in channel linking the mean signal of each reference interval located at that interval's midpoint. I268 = 1.4 ch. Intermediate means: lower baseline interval 8.86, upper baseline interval 9.35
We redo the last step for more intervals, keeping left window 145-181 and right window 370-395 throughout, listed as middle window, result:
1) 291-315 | 0.7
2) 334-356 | -0.2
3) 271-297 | 1.5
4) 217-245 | 0.4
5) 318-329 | 0.2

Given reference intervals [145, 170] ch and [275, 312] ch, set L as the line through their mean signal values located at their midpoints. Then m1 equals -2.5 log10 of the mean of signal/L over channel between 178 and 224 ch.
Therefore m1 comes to 0.01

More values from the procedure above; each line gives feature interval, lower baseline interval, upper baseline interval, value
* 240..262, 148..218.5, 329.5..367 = -0.04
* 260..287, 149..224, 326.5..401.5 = 0.05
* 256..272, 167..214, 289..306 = 0.00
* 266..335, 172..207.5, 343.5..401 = 0.03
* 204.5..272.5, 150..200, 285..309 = -0.02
